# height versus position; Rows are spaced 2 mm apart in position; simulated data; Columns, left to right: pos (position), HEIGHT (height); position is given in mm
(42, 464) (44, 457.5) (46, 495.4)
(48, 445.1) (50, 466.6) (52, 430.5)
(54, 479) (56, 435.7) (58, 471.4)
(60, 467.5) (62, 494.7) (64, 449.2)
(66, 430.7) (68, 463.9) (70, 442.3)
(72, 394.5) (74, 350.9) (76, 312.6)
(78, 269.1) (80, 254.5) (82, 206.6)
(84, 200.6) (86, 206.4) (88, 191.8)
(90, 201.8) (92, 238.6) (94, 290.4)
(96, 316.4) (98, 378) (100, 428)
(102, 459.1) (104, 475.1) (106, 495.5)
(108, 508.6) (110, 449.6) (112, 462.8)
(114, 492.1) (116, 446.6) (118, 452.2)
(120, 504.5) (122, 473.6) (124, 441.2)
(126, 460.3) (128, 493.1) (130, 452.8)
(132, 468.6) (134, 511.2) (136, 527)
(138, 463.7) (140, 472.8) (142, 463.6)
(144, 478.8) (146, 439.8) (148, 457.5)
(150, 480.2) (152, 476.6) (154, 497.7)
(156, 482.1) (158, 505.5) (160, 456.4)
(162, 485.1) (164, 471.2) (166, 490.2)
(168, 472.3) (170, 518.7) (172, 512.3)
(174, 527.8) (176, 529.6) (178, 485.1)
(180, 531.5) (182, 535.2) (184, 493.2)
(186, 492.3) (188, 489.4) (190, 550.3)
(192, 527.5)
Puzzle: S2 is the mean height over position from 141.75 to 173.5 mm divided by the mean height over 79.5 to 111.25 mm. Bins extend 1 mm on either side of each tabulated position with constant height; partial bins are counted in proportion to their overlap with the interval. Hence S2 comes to 1.4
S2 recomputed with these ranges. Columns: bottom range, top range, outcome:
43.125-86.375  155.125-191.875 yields 1.27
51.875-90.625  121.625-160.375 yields 1.33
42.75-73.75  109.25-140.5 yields 1.05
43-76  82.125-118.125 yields 0.82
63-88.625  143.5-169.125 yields 1.48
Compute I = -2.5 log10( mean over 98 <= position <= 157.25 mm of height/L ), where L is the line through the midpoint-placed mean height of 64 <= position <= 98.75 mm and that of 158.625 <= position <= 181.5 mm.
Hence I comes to -0.167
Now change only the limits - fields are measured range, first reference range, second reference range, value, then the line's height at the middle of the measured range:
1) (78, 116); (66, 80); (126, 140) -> 0.20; 414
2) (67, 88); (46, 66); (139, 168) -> 0.46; 464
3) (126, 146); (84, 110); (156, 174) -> -0.12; 430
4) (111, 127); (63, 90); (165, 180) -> -0.17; 401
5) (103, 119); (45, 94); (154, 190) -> -0.13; 420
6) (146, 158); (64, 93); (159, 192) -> -0.05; 455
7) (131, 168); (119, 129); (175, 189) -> 0.02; 489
